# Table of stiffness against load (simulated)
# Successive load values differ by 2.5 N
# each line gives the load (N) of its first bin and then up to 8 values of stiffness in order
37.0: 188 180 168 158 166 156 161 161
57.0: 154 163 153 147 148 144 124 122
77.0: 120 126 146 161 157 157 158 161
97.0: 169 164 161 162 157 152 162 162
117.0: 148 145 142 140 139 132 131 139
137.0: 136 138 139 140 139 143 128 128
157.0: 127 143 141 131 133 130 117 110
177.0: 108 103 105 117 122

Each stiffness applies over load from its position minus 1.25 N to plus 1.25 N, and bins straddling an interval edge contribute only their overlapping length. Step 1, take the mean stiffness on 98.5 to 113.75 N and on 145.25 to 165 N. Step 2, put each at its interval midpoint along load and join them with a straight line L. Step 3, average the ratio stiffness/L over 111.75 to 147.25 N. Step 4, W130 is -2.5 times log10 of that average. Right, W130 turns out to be 0.05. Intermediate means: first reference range 160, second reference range 135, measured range 142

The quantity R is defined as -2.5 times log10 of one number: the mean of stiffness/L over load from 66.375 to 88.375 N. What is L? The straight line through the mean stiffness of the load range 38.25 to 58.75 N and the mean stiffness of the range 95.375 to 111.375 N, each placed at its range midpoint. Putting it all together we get 0.17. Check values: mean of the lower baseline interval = 163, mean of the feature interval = 139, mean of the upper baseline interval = 161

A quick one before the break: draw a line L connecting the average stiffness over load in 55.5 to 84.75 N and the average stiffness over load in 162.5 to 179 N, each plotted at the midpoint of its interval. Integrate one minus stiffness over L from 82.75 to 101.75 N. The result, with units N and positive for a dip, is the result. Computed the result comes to -3.2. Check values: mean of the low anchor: 142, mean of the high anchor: 122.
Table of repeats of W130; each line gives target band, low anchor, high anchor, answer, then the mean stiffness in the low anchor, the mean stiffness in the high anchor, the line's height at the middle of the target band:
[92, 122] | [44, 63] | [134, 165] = -0.080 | 159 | 136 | 146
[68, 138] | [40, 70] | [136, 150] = 0.002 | 157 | 139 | 147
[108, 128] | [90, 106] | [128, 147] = 0.003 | 162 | 137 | 149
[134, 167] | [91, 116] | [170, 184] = -0.066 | 161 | 110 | 128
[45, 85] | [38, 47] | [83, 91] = 0.116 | 169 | 158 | 163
